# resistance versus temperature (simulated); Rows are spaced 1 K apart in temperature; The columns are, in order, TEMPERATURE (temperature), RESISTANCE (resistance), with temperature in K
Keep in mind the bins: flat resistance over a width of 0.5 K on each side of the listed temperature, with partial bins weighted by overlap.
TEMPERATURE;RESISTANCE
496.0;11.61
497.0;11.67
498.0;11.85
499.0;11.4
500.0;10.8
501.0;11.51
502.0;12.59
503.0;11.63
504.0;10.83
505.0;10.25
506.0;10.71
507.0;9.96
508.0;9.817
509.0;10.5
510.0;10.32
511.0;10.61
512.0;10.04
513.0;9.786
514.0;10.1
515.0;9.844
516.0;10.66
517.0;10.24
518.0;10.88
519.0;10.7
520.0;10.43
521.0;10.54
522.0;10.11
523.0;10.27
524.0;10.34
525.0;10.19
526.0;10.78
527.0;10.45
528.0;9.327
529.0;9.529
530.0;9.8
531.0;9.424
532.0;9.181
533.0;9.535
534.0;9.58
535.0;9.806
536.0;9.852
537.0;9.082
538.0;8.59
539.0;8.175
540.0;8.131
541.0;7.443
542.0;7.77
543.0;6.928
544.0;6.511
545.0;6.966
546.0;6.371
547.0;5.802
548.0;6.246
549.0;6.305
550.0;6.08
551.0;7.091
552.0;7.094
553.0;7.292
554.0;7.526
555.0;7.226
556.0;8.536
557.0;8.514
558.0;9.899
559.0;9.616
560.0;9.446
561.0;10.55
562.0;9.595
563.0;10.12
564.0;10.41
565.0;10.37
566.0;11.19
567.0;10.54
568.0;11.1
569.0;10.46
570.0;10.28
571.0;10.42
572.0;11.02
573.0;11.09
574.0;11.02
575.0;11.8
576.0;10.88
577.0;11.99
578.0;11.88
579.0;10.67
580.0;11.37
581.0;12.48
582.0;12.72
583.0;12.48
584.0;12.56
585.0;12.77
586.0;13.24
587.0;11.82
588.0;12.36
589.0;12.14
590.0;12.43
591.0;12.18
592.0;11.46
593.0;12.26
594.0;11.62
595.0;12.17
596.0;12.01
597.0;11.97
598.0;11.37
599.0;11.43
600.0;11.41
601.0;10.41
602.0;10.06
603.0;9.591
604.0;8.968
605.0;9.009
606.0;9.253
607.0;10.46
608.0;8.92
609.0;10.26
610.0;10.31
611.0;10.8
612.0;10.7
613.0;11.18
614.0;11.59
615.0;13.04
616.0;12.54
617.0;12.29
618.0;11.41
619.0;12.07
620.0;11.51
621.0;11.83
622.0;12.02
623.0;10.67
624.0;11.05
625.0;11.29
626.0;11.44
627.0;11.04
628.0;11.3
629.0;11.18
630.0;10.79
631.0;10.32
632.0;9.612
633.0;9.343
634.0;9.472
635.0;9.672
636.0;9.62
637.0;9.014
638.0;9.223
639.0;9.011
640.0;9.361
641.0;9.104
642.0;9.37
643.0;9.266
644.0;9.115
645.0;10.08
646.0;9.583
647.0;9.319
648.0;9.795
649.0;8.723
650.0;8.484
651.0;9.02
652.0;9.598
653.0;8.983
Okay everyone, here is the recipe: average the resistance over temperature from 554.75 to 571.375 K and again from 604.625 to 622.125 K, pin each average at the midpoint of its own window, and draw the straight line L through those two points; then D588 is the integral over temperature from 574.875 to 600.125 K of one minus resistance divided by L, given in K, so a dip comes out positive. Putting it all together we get -3.6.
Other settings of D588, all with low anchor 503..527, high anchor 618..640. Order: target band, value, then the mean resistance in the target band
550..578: 1.76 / 9.79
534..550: 4.30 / 7.61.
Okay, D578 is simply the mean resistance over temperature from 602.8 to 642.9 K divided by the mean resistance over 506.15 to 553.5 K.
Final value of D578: 1.16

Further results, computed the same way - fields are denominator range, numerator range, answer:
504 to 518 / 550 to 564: 0.84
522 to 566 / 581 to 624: 1.31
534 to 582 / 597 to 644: 1.14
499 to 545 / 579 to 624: 1.16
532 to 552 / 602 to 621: 1.40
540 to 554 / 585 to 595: 1.78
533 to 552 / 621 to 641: 1.35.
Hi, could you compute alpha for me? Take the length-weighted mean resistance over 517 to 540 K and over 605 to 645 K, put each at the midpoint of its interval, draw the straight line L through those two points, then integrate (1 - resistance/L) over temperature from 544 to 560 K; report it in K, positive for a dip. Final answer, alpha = 4.13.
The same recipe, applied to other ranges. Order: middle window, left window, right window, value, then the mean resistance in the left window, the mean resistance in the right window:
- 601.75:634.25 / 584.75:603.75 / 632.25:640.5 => -1.4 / 11.7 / 9.35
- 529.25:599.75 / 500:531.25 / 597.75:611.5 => 1.9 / 10.4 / 10.1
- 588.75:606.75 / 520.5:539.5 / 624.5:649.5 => -2.4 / 9.71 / 9.84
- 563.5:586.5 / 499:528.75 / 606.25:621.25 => -1.0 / 10.5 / 11.2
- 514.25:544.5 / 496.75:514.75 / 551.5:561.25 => 0.8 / 10.8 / 8.52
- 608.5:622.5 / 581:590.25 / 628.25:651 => -0.9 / 12.5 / 9.53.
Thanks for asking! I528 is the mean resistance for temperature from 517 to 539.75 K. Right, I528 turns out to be 9.83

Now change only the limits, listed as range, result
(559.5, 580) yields 10.8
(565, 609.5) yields 11.3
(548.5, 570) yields 9.03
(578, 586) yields 12.2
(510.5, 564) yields 8.97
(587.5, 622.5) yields 11.2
